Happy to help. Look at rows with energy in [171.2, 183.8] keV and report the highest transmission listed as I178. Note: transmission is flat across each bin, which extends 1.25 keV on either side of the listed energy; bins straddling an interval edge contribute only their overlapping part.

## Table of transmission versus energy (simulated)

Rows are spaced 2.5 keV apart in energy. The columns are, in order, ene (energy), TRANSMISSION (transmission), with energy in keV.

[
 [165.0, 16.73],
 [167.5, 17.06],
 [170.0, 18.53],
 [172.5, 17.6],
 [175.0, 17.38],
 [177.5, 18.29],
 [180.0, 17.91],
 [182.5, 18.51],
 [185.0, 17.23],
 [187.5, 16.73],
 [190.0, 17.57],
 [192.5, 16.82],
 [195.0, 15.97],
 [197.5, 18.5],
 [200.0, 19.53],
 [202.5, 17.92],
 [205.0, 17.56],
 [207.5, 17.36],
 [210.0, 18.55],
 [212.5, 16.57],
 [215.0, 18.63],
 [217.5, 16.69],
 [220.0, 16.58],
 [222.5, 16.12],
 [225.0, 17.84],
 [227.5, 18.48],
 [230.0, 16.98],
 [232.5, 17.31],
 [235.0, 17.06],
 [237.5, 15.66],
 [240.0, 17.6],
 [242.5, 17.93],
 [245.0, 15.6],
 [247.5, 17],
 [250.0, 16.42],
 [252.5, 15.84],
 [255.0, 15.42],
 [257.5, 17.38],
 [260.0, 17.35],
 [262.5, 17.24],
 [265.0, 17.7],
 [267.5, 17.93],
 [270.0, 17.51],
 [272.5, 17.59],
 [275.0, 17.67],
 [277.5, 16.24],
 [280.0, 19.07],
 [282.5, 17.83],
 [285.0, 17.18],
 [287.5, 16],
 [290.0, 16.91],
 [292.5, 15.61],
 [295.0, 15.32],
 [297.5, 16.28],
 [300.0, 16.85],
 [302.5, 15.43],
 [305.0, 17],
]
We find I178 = 18.51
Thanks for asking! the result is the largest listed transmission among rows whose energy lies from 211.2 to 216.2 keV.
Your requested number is 18.63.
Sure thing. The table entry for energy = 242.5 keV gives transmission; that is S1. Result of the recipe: 17.93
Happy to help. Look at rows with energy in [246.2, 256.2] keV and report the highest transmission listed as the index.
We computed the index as 17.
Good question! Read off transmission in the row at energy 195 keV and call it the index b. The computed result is 15.97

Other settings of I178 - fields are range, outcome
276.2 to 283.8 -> 19.07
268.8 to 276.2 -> 17.67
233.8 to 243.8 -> 17.93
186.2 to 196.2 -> 17.57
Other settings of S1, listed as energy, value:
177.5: 18.29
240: 17.6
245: 15.6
